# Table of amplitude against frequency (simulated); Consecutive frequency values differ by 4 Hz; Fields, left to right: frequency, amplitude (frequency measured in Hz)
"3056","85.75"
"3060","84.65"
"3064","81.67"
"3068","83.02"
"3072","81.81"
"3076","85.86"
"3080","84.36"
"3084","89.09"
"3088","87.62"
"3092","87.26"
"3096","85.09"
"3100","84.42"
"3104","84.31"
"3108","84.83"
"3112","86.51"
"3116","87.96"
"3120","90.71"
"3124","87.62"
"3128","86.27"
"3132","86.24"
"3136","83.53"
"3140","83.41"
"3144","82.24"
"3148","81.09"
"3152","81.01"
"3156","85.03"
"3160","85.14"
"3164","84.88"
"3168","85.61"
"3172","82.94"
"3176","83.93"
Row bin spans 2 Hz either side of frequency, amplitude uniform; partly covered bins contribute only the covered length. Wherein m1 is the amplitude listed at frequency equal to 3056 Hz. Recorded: 85.75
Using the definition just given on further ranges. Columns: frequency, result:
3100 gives 84.42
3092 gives 87.26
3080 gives 84.36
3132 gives 86.24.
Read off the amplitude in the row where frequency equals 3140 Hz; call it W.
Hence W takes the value 83.41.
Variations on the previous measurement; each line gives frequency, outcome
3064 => 81.67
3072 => 81.81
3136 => 83.53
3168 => 85.61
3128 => 86.27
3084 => 89.09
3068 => 83.02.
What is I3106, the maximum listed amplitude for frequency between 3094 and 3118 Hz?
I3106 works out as 87.96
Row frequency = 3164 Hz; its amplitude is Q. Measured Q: 84.88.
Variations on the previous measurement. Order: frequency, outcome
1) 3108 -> 84.83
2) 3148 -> 81.09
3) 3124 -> 87.62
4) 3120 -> 90.71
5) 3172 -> 82.94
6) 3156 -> 85.03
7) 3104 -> 84.31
